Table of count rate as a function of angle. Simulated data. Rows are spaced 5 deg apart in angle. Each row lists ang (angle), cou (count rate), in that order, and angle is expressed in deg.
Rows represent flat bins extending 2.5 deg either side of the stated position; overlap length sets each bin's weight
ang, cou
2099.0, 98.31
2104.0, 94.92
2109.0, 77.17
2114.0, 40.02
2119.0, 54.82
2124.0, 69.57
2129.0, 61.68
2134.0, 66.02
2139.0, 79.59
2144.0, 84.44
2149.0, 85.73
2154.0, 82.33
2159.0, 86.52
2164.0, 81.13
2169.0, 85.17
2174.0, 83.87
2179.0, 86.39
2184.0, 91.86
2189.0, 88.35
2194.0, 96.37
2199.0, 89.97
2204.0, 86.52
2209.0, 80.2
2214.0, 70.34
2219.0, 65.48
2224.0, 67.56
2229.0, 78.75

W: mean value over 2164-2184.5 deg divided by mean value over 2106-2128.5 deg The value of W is 1.4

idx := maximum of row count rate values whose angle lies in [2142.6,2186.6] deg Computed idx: 91.86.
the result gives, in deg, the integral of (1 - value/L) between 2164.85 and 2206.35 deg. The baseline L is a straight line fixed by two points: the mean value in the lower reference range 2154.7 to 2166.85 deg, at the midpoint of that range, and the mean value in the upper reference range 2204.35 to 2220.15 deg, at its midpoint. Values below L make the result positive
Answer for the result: -4.78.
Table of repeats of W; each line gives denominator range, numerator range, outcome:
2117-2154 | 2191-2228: 1.10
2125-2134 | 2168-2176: 1.32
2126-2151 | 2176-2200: 1.20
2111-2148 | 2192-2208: 1.36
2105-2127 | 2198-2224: 1.22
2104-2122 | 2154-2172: 1.34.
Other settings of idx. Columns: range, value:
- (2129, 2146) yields 84.44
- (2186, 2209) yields 96.37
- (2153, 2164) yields 86.52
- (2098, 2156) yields 98.31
